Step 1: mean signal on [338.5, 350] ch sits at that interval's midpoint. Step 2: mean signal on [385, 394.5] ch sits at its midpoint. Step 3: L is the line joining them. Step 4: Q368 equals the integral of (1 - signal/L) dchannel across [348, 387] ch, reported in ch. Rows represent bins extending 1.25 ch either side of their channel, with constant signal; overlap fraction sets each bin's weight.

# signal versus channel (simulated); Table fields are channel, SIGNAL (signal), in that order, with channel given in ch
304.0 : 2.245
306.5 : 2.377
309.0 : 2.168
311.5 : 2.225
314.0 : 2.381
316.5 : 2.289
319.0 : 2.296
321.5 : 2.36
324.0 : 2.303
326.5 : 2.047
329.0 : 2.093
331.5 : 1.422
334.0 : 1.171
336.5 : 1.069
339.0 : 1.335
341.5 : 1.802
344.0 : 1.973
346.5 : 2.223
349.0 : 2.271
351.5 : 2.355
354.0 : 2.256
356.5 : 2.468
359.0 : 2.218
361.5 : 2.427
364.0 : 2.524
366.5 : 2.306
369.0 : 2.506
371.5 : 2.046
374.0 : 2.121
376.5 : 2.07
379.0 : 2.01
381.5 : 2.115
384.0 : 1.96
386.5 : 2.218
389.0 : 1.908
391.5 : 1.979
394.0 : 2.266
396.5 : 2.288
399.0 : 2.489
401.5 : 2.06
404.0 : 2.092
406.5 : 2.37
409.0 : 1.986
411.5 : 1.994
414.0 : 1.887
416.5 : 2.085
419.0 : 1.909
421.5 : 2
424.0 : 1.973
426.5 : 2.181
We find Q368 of -4.4 ch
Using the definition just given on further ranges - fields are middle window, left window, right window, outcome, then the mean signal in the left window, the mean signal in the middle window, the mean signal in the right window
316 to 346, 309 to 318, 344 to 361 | 5.7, 2.28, 1.85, 2.28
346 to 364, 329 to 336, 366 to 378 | -4.6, 1.41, 2.34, 2.2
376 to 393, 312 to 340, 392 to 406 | 1.0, 1.9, 2.04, 2.23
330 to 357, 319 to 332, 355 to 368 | 5.1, 2.11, 1.83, 2.39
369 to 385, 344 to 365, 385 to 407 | 1.1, 2.32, 2.09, 2.18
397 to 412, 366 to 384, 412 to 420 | -1.2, 2.15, 2.18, 1.97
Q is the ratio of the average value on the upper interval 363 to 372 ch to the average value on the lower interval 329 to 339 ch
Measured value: 1.76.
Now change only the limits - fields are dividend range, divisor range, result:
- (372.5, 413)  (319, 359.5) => 1.08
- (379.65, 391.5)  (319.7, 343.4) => 1.16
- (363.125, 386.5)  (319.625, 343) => 1.25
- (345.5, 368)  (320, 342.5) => 1.35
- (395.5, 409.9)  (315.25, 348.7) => 1.18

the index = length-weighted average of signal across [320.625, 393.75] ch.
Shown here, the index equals 2.05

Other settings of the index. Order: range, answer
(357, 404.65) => 2.2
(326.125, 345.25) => 1.59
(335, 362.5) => 2.02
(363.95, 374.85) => 2.28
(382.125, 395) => 2.06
